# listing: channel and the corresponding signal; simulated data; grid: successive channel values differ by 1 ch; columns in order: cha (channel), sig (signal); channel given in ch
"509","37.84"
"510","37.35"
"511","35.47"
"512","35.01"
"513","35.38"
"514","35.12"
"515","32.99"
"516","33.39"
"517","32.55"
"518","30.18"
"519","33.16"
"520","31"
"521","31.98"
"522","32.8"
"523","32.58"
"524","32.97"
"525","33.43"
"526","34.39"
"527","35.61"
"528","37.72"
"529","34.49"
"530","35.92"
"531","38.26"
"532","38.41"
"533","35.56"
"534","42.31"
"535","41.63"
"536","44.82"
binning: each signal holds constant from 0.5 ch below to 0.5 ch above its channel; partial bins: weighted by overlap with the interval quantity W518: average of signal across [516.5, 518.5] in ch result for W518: 31.4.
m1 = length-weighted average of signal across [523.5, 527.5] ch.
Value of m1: 34.1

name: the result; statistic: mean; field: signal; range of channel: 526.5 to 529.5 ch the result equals 35.9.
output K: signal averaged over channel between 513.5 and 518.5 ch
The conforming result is 32.8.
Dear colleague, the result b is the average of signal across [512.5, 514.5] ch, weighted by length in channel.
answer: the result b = 35.2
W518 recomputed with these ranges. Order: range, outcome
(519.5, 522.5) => 31.9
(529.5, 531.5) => 37.1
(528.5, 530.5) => 35.2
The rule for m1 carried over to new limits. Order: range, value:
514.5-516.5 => 33.2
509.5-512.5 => 35.9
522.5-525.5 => 33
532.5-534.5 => 38.9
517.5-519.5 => 31.7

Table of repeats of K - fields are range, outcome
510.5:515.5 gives 34.8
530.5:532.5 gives 38.3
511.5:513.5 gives 35.2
